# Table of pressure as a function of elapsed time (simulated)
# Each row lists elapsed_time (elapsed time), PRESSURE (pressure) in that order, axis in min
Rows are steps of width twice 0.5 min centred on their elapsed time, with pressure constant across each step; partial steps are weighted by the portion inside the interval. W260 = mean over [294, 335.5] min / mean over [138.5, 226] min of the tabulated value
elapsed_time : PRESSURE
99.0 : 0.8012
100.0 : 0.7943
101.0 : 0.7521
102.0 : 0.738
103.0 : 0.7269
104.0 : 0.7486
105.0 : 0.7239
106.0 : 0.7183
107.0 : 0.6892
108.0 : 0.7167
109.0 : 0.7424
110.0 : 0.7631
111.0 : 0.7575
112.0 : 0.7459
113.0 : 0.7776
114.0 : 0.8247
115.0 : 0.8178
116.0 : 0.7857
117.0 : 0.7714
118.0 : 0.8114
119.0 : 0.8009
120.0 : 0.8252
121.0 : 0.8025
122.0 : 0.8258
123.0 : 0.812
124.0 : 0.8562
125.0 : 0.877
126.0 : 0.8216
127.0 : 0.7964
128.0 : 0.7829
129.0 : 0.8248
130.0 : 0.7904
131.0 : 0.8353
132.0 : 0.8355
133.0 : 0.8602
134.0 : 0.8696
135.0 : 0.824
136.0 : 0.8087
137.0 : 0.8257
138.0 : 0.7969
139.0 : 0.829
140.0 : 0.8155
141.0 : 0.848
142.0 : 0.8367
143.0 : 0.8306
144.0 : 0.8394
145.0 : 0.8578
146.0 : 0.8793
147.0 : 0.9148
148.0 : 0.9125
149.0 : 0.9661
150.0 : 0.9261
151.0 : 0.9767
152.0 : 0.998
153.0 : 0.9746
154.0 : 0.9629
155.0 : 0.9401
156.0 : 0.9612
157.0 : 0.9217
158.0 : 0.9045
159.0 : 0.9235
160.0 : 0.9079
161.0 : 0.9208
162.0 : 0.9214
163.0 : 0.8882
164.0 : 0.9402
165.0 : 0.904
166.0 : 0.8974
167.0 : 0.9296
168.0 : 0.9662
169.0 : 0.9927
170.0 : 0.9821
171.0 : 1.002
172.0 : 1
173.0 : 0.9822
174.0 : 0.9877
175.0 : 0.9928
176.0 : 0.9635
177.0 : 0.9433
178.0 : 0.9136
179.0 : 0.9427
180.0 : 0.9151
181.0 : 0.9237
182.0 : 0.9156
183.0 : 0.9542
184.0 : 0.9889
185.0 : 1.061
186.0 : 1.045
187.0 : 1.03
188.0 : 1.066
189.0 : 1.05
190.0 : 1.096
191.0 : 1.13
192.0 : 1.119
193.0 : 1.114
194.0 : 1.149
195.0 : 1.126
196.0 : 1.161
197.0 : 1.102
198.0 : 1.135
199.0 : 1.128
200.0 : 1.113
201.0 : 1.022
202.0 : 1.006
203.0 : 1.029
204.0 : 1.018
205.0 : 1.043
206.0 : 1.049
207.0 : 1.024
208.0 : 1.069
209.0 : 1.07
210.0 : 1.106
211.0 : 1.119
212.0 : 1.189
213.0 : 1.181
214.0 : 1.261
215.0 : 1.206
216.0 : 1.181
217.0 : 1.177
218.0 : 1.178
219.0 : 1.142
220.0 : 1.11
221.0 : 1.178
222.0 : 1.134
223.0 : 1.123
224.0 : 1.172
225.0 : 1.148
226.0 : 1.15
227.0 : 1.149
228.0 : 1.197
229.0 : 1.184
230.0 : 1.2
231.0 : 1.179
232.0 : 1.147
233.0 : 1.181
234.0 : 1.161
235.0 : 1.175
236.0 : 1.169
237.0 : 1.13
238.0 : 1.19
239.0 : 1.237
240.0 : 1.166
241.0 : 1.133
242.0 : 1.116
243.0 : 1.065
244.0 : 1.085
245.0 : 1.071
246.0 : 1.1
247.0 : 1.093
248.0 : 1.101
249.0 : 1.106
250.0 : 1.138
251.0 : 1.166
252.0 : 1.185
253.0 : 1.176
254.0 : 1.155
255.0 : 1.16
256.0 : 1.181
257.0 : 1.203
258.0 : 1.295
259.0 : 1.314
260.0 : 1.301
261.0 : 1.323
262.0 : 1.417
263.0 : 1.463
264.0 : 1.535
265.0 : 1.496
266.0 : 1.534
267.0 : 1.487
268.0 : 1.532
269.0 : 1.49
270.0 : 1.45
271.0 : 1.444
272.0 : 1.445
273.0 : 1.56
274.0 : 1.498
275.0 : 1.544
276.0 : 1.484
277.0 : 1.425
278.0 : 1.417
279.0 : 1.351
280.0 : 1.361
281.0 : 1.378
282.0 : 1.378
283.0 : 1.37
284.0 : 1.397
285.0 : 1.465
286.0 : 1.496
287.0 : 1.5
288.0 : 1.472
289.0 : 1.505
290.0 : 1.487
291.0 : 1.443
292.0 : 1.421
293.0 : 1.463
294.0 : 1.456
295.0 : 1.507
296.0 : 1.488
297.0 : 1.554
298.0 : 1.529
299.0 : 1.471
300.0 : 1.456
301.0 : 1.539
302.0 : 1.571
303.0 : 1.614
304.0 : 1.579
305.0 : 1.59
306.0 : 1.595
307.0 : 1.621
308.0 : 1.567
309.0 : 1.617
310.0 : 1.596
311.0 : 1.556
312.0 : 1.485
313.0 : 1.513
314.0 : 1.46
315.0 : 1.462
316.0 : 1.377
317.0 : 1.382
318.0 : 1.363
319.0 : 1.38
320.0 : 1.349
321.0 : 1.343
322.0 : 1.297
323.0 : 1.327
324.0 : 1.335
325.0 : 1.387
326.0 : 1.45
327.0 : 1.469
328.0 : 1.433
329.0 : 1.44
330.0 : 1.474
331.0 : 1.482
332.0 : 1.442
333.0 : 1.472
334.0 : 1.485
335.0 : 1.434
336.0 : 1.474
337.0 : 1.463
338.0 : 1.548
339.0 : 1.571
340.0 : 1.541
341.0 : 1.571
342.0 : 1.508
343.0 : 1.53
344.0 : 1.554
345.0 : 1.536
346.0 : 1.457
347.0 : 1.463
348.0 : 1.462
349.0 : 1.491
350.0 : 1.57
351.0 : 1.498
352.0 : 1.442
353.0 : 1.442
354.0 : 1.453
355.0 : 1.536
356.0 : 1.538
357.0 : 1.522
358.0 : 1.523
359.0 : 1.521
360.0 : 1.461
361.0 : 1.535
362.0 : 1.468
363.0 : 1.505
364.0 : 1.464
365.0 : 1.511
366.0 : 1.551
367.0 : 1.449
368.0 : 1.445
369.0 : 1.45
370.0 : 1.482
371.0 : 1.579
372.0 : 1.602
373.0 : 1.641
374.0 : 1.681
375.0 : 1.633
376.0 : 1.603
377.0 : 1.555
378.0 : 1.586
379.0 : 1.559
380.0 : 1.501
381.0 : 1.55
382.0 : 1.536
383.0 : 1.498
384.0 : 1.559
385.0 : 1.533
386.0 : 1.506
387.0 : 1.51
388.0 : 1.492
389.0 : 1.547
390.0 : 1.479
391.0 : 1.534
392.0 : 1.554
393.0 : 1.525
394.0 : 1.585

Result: 1.45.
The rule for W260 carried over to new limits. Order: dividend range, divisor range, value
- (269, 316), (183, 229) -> 1.34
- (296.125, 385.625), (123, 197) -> 1.61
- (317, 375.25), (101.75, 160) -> 1.78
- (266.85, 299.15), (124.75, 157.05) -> 1.68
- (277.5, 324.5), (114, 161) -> 1.70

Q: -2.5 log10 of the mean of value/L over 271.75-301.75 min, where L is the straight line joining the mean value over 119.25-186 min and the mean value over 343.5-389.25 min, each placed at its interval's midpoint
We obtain -0.14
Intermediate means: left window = 0.901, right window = 1.52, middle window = 1.46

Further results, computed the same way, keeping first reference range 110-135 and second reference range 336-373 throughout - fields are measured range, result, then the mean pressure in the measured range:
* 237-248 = 0.044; 1.12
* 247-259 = 0.029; 1.17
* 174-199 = -0.033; 1.04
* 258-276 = -0.170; 1.46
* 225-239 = -0.029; 1.17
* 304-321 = -0.084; 1.49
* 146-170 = -0.022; 0.937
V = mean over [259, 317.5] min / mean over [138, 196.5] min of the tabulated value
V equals 1.54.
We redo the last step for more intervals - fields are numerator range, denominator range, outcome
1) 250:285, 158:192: 1.42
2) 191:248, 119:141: 1.37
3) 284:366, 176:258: 1.34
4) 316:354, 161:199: 1.45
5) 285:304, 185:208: 1.39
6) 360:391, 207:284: 1.23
